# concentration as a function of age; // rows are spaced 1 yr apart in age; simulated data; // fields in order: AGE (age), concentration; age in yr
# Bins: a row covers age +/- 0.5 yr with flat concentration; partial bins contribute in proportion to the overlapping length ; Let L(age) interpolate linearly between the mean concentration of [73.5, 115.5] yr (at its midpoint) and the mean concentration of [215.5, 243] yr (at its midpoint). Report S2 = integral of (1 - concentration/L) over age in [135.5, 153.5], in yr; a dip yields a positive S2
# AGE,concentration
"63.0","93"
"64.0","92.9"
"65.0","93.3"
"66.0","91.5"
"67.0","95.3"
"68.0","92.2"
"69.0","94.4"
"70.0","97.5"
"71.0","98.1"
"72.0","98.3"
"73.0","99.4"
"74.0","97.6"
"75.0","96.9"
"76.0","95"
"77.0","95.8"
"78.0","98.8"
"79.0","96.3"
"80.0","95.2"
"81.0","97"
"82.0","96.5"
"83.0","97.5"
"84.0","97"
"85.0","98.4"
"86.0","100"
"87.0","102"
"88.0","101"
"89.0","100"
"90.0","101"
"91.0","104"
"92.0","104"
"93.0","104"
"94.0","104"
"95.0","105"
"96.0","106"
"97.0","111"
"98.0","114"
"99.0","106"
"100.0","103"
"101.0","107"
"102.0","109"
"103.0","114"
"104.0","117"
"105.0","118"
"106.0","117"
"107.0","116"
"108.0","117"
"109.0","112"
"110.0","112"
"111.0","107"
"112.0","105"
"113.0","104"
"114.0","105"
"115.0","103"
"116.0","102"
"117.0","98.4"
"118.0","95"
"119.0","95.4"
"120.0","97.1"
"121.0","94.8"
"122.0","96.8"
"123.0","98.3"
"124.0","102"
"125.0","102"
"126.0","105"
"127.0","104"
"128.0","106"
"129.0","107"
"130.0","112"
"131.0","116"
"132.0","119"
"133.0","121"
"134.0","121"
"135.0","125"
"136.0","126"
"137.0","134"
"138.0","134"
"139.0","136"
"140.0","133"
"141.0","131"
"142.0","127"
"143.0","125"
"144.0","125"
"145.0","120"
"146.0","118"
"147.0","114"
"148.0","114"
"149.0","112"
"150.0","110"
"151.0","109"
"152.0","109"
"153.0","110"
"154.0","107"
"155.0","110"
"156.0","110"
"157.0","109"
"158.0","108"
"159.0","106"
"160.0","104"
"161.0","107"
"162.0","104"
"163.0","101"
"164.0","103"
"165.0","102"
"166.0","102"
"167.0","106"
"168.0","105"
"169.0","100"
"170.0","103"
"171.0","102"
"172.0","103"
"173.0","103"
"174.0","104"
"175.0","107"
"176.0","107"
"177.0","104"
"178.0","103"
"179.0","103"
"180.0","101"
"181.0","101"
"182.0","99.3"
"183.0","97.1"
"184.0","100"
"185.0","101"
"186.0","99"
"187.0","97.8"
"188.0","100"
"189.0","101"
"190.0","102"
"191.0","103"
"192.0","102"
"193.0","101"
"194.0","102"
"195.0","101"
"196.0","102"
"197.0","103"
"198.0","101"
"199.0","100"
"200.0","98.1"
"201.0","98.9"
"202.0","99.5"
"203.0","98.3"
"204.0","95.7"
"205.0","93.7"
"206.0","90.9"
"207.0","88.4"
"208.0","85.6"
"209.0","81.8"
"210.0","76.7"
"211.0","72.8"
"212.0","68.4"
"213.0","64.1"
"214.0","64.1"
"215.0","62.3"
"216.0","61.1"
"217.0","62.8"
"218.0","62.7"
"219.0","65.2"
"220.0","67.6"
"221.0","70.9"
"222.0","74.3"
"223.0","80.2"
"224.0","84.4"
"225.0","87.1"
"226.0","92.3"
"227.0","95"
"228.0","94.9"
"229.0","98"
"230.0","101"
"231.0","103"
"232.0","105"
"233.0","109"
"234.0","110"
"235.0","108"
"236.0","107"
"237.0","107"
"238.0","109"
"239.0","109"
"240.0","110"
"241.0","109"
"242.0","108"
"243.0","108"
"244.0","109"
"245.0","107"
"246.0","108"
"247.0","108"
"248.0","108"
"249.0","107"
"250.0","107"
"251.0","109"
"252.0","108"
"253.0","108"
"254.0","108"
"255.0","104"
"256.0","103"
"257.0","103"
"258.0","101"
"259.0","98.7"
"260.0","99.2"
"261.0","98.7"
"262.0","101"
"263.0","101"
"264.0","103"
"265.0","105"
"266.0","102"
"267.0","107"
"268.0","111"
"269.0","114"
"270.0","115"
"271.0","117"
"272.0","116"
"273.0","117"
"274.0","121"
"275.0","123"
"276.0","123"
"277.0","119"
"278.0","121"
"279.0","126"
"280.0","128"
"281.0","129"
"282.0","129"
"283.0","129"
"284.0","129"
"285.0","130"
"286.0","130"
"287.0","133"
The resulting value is -3.84 yr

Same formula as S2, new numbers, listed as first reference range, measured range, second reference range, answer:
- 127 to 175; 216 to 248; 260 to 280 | 4.9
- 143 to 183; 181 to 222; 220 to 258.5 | 6.2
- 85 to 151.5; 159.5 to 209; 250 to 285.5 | 4.9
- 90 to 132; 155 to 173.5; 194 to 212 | -1.1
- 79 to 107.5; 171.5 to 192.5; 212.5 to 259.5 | -0.6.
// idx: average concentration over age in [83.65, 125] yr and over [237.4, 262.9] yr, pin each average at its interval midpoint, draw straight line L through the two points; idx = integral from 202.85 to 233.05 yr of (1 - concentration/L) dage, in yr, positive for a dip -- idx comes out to 6.8 yr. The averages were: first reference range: 105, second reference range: 106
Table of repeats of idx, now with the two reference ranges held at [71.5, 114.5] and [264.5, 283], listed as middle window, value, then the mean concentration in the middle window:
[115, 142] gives -1.26 yr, 112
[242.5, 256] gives 1.03 yr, 107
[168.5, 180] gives 0.74 yr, 103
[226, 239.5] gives 1.32 yr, 104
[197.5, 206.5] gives 1.23 yr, 97.3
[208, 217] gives 3.49 yr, 69.5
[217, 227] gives 3.32 yr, 76.4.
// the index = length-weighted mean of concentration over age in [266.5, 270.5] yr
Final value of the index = 112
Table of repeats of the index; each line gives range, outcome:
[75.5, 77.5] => 95.4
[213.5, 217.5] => 62.6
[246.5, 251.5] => 108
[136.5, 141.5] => 134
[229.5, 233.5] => 104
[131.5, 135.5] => 122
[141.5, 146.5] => 123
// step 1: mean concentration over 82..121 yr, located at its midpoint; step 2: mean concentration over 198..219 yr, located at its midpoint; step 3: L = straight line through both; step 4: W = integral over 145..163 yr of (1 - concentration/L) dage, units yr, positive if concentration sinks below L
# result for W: -3.07 yr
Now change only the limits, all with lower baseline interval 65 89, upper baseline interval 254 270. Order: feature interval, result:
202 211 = 1.2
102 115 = -1.8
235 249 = -0.7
